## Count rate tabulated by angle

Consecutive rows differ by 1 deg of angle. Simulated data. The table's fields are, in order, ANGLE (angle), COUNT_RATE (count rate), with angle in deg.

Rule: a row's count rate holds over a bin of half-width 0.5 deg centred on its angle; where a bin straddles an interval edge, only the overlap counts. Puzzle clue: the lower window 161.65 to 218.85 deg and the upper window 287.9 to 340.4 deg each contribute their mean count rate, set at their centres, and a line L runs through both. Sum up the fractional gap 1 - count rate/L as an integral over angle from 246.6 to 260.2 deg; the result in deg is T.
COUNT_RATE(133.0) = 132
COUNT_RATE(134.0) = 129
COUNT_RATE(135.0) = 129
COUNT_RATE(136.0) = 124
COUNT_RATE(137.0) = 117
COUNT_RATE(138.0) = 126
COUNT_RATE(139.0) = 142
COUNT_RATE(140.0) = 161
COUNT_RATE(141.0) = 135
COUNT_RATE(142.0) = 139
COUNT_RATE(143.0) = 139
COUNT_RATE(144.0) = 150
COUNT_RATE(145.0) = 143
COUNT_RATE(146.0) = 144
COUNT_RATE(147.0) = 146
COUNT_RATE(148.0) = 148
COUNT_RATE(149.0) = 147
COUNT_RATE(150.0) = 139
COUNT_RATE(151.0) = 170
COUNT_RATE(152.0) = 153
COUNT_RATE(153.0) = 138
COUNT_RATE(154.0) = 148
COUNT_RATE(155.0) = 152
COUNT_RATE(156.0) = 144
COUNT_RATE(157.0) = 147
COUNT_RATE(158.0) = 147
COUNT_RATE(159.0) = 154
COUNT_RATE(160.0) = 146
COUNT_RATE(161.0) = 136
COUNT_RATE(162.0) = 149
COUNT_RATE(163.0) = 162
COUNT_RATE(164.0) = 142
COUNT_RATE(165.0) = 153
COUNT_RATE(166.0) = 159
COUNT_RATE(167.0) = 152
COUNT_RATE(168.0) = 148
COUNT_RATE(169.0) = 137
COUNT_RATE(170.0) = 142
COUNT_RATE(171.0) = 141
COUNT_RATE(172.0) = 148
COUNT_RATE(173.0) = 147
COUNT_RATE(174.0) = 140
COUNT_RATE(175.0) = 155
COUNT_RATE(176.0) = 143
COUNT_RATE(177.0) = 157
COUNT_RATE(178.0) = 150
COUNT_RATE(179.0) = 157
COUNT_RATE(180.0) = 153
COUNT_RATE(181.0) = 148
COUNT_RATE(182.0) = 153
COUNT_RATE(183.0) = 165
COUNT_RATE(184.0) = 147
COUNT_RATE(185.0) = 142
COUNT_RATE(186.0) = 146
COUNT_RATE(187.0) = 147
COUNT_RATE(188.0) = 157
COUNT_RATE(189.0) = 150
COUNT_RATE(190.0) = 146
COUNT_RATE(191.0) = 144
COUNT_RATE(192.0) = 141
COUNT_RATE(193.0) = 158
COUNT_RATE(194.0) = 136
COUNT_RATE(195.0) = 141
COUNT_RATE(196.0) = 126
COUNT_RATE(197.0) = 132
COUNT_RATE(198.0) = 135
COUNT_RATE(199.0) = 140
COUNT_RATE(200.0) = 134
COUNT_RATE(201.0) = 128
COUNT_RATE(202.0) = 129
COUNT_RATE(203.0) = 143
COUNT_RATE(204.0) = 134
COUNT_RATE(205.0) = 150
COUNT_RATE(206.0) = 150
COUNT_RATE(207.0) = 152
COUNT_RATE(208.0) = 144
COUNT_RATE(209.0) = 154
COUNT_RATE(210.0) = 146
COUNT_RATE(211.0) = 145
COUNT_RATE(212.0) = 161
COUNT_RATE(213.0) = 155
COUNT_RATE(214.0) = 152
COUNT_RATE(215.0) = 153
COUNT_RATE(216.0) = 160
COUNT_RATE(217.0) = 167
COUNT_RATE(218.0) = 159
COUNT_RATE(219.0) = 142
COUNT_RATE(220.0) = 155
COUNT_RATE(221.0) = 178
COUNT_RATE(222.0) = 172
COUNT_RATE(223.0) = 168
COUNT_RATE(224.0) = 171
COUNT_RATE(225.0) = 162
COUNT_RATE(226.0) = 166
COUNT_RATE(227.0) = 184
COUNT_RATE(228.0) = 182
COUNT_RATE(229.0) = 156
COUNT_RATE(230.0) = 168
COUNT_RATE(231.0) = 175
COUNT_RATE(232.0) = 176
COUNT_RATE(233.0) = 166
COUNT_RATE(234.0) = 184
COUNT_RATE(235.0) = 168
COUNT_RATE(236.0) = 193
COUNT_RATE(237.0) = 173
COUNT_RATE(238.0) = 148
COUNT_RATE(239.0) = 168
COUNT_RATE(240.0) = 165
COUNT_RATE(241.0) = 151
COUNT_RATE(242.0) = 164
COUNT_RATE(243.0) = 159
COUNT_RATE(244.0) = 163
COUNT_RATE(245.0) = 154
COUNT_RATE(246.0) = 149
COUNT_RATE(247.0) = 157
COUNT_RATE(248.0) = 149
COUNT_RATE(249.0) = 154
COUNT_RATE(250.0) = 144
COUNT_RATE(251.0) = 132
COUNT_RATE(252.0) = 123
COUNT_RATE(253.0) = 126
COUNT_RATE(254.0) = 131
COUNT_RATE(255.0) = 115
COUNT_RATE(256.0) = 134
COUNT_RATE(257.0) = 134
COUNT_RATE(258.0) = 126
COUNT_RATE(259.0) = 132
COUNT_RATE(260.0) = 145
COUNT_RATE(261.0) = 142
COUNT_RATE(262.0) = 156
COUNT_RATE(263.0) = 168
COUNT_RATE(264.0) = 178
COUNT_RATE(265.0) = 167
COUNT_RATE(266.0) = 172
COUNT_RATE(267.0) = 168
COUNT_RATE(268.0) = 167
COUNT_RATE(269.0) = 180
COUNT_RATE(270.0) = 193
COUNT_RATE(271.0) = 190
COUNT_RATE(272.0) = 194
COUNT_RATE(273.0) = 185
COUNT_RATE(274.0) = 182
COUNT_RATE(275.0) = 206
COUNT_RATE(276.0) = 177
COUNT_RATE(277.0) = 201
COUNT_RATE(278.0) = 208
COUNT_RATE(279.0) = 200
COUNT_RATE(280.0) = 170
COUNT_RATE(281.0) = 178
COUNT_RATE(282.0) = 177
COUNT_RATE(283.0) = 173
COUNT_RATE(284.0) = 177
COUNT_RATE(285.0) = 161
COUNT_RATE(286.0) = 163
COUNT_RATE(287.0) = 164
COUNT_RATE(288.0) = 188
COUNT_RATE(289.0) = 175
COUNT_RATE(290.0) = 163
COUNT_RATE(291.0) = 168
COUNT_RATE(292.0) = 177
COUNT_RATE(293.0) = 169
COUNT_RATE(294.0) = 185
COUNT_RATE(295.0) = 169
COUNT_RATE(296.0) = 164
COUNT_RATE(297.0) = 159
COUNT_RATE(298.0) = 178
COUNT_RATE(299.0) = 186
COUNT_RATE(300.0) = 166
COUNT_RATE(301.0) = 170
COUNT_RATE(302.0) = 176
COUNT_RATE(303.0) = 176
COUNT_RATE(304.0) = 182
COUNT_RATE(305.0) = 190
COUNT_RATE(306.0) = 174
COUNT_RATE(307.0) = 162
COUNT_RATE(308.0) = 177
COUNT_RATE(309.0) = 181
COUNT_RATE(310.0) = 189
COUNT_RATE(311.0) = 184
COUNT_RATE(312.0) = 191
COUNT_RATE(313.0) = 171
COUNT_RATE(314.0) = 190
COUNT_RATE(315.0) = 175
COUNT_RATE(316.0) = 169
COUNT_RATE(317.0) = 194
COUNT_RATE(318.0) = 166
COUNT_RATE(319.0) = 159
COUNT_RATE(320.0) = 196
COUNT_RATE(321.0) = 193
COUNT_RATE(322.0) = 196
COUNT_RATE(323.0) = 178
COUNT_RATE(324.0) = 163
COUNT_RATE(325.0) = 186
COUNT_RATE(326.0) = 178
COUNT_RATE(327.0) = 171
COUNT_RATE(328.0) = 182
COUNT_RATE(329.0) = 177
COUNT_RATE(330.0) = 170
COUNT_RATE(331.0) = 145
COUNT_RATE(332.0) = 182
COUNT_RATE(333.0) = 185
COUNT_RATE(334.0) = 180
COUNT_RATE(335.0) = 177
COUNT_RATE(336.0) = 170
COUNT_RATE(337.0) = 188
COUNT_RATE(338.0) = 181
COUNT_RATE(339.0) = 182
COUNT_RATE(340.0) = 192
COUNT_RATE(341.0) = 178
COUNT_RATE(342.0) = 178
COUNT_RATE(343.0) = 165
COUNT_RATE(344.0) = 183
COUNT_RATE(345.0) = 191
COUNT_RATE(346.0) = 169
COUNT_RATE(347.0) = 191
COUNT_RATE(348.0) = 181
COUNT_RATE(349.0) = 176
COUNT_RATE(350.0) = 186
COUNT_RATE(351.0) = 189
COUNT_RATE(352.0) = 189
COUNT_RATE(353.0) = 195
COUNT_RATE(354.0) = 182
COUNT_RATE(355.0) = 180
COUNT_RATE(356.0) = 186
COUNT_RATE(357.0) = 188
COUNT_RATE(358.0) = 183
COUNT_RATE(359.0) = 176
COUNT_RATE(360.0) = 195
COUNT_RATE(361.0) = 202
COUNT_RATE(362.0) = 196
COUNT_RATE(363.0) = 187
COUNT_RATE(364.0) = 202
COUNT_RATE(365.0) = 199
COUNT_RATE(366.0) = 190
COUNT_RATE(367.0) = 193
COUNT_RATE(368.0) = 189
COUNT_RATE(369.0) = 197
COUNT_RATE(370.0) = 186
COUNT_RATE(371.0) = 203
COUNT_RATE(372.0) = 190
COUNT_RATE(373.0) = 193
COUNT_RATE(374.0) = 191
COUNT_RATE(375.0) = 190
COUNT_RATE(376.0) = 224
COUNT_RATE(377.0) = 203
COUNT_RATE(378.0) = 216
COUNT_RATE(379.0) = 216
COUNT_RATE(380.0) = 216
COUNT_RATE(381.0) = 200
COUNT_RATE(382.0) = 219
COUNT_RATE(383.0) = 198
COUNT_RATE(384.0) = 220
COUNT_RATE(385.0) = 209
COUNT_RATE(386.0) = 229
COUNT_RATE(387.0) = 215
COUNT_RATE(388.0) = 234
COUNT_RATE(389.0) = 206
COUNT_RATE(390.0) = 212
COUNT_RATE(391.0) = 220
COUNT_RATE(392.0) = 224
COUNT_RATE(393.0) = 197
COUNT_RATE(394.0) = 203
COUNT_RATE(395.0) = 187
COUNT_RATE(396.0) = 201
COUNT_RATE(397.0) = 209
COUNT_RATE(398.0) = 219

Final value 2.3 deg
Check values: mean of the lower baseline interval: 147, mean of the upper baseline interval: 177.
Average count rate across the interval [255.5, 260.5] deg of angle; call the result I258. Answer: 134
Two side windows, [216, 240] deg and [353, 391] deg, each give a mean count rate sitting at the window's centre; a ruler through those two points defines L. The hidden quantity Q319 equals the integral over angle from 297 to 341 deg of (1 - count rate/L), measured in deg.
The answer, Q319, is 2.4 deg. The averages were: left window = 168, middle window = 178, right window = 201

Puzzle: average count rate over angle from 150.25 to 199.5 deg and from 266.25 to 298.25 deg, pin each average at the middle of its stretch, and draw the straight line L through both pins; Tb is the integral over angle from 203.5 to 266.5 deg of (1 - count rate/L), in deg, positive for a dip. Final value 3.2 deg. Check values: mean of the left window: 147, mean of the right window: 178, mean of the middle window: 156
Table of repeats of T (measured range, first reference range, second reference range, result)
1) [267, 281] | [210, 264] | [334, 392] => -1.7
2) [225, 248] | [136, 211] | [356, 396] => -0.5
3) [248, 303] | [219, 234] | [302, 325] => 2.9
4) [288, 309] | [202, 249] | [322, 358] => -0.1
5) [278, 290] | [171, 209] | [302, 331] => -0.4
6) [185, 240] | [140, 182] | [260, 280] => 2.7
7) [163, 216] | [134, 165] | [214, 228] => 3.0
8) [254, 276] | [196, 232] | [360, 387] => 0.9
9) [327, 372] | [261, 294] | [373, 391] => 3.7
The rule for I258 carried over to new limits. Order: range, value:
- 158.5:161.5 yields 145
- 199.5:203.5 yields 134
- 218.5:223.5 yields 163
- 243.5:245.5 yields 158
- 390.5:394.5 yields 211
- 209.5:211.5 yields 146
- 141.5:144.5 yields 143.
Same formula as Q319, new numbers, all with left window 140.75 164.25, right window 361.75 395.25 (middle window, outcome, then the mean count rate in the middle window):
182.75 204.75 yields 2.2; 142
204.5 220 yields 0.9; 153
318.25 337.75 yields 1.4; 178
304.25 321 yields 0.7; 180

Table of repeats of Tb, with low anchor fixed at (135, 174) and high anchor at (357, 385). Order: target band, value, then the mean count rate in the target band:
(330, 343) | 0.9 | 177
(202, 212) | 0.7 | 146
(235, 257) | 2.3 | 150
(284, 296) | 0.5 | 171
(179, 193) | 0.3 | 150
